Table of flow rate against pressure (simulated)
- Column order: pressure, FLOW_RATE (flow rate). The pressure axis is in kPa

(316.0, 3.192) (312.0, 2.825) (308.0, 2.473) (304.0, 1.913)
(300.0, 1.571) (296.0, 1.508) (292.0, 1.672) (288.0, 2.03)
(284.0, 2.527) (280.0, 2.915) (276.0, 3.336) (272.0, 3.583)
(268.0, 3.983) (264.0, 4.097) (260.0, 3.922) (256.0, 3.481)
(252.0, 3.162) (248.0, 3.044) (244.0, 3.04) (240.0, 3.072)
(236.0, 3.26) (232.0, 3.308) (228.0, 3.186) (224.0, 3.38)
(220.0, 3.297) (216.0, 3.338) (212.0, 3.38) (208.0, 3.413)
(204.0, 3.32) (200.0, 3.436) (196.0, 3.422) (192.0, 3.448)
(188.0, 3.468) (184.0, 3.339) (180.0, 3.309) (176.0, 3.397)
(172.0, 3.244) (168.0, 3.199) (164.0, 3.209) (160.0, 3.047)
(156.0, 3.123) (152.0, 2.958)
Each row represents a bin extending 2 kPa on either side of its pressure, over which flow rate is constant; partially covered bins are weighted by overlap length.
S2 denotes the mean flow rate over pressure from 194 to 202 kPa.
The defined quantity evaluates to 3.43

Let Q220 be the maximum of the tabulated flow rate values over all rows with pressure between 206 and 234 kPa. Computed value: 3.413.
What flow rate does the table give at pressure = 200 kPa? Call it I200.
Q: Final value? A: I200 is 3.436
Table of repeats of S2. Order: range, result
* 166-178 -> 3.28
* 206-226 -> 3.36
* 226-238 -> 3.25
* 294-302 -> 1.54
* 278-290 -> 2.49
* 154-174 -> 3.16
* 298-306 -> 1.74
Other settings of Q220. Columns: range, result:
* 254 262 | 3.922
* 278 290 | 2.915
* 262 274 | 4.097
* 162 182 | 3.397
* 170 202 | 3.468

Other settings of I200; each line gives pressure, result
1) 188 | 3.468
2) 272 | 3.583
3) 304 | 1.913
